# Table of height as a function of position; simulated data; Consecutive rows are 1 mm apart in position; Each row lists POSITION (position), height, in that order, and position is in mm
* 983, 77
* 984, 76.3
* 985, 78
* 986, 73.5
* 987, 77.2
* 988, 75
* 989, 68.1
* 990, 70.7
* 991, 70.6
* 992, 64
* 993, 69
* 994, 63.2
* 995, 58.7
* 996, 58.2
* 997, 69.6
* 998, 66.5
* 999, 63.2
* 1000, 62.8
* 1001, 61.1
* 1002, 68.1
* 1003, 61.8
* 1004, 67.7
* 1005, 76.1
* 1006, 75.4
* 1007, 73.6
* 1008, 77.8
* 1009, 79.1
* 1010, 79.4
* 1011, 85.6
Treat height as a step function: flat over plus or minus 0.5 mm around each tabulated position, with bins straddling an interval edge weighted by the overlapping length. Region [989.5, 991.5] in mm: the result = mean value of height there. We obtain 70.7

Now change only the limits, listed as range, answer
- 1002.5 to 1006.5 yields 70.2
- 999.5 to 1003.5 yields 63.5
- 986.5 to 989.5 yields 73.4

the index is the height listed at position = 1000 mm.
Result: 62.8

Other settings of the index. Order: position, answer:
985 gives 78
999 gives 63.2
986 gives 73.5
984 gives 76.3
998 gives 66.5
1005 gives 76.1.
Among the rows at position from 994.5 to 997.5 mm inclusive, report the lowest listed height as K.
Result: 58.2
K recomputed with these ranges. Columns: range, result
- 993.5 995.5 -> 58.7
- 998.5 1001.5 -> 61.1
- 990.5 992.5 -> 64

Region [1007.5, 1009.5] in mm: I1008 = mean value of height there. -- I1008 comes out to 78.4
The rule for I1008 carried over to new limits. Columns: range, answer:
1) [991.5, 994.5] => 65.4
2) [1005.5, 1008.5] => 75.6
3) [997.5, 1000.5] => 64.2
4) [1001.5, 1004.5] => 65.9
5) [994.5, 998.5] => 63.2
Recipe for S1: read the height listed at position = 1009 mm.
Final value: 79.1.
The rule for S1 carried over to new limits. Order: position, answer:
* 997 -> 69.6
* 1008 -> 77.8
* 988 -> 75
